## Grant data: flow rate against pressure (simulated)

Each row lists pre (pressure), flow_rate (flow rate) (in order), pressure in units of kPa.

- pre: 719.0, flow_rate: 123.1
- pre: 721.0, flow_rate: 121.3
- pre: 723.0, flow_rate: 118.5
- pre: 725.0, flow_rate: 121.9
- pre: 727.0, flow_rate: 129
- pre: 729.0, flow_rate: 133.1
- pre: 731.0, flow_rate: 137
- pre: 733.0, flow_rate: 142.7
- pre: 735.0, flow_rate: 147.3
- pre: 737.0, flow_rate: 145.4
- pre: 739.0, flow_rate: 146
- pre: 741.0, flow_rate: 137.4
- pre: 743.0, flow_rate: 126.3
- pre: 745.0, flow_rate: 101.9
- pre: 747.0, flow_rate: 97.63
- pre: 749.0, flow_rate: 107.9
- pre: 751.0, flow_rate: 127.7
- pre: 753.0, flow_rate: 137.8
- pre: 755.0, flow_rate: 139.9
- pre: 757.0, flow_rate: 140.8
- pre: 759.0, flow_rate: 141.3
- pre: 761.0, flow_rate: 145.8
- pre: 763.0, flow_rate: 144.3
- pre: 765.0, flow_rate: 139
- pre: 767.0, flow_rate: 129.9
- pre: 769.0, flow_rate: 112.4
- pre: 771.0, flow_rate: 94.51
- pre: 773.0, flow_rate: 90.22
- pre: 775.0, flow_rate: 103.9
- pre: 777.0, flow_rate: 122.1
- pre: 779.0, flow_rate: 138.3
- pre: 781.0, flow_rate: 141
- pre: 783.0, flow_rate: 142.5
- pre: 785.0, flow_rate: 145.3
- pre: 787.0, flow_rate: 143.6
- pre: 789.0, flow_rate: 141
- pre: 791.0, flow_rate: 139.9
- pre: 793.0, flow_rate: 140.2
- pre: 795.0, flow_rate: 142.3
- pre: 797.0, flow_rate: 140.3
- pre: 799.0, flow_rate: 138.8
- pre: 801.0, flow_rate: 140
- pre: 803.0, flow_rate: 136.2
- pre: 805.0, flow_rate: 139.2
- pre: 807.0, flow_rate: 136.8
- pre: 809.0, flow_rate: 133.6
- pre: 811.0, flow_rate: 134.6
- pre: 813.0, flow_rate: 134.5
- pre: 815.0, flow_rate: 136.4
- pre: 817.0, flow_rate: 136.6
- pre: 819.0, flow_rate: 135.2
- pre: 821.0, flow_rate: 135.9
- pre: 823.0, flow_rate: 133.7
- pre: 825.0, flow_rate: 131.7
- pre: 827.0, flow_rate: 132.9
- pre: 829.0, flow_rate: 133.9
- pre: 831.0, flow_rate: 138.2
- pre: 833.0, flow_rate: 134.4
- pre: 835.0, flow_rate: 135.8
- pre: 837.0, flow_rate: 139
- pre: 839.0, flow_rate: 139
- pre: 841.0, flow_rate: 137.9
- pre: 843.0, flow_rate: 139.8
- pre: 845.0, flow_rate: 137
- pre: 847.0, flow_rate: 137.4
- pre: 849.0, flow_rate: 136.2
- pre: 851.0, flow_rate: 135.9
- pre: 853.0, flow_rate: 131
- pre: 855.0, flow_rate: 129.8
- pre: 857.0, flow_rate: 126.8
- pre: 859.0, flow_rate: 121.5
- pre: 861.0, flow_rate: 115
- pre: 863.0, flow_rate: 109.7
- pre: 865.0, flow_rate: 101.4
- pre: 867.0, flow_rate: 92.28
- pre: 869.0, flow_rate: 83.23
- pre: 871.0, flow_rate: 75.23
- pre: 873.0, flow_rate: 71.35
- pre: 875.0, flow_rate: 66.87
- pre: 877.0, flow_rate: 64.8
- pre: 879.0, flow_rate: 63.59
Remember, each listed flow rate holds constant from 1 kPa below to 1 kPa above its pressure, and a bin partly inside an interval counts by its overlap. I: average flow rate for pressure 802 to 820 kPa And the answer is 136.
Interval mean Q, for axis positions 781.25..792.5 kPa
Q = 142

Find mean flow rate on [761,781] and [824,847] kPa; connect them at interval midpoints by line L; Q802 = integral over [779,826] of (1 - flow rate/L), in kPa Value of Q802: -3.45 kPa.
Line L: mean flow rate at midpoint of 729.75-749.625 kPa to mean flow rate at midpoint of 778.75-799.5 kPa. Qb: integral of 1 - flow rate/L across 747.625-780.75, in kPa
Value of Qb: 2.25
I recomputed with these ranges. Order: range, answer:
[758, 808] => 133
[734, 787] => 129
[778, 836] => 138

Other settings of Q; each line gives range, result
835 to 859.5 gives 135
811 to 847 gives 136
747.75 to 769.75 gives 133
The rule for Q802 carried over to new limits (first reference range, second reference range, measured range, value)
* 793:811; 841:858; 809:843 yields 0.17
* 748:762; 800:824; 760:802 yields 0.95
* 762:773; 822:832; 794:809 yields -1.20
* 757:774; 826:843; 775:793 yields -1.22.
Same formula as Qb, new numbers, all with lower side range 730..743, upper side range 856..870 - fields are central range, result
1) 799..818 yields -2.3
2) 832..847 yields -3.2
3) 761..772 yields 0.6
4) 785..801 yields -1.9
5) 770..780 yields 1.6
